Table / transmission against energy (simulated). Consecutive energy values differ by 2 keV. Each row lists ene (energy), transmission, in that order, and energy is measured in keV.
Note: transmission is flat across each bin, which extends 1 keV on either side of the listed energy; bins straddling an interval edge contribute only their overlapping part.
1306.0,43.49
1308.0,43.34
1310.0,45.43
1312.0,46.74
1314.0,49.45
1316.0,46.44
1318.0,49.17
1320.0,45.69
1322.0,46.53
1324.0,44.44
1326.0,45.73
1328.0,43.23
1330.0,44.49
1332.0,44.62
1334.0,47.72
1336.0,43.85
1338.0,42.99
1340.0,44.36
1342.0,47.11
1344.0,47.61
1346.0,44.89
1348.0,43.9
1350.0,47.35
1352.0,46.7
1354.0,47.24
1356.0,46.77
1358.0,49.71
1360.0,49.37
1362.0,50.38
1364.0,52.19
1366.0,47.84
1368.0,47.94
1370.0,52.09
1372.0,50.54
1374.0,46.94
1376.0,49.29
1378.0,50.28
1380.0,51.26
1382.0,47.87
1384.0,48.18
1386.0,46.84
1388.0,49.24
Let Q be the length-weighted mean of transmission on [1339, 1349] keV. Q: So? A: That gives 45.6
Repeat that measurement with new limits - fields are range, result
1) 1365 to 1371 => 49.3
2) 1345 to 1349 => 44.4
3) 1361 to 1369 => 49.6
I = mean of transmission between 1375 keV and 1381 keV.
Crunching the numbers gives 50.3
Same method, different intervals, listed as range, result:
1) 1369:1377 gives 49.7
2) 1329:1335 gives 45.6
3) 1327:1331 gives 43.9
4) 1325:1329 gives 44.5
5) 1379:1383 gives 49.6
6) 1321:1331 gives 44.9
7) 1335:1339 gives 43.4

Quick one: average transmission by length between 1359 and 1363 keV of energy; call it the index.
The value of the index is 49.9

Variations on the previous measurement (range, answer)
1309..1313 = 46.1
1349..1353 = 47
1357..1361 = 49.5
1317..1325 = 46.5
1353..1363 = 48.7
